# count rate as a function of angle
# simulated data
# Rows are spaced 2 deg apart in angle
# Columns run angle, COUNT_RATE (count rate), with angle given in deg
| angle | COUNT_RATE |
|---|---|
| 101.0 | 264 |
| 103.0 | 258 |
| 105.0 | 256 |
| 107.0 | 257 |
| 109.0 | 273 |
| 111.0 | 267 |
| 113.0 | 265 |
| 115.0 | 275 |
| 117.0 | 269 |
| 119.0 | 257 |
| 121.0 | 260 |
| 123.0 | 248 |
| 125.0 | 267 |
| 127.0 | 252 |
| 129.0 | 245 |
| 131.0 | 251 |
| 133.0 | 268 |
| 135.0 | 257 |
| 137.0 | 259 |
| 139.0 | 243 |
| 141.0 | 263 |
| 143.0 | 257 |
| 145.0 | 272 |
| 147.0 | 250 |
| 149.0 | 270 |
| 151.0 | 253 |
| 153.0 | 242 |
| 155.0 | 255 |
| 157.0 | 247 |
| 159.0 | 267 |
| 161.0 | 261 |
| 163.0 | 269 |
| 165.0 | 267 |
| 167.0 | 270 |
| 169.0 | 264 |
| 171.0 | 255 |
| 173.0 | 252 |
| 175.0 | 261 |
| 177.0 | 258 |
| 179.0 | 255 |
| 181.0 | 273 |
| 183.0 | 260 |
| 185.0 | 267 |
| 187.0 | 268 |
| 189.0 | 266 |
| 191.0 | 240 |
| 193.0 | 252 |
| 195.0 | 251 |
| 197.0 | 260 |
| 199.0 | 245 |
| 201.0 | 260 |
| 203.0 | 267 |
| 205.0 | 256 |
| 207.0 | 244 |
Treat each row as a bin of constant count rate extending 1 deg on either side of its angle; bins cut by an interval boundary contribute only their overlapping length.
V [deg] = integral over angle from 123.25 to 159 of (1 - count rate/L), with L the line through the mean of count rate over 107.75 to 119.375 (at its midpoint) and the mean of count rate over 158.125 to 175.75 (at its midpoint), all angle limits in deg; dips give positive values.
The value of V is 1.3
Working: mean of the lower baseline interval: 268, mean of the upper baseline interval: 263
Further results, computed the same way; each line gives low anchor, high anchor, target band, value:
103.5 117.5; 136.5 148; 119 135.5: 0.3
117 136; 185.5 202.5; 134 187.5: -0.7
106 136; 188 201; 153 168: -0.3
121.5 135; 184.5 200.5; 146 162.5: 0.0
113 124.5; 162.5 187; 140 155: 0.3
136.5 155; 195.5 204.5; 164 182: -0.3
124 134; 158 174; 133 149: 0.0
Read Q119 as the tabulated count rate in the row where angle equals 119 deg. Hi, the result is 257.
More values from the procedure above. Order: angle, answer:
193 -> 252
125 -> 267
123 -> 248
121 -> 260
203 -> 267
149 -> 270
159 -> 267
